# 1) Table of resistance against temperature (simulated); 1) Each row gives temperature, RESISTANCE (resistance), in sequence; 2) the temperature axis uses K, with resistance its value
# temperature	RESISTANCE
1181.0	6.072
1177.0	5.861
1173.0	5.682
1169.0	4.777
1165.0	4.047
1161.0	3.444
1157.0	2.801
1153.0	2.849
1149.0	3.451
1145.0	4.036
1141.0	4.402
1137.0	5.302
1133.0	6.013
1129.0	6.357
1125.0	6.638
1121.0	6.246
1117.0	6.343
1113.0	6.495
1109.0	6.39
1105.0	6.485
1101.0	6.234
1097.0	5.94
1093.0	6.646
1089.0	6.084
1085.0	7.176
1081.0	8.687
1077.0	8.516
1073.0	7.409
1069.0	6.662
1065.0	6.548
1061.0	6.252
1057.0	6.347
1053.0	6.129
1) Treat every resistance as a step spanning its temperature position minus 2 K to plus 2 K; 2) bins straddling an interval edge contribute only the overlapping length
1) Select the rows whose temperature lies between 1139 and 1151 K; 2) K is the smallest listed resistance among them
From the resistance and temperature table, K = 3.451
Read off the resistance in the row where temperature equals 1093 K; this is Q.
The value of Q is 6.646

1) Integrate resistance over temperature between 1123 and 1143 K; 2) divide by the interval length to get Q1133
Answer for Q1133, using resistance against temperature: 5.74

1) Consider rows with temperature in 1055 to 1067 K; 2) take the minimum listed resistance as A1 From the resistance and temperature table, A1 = 6.252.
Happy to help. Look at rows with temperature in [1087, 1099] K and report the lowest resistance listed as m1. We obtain 5.94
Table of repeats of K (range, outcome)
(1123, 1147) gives 4.036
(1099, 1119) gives 6.234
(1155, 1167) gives 2.801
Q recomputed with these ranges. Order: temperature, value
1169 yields 4.777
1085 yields 7.176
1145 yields 4.036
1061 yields 6.252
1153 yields 2.849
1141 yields 4.402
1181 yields 6.072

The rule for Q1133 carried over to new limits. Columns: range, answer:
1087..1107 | 6.28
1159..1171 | 4.09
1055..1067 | 6.38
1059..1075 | 6.72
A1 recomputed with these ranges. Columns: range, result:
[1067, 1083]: 6.662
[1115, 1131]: 6.246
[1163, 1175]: 4.047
